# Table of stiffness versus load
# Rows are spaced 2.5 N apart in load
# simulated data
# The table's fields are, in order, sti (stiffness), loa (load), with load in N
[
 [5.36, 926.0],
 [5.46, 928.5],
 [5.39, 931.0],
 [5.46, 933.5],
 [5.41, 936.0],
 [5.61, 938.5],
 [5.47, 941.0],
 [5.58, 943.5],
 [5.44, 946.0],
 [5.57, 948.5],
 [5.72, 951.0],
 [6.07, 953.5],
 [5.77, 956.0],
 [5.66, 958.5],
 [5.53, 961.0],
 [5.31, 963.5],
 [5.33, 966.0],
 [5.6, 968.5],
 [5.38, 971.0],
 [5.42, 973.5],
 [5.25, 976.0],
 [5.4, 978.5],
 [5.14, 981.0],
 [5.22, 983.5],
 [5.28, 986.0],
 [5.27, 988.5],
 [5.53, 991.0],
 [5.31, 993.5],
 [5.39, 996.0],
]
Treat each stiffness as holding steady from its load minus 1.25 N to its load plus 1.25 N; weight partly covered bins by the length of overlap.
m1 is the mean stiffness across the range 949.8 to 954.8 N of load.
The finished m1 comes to 5.9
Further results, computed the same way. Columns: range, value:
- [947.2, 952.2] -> 5.64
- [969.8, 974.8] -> 5.4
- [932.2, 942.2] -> 5.49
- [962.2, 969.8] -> 5.41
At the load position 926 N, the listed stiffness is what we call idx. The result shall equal 5.36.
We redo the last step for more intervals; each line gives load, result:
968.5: 5.6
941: 5.47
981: 5.14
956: 5.77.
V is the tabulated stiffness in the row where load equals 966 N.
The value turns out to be 5.33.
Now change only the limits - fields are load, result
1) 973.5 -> 5.42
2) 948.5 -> 5.57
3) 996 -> 5.39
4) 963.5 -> 5.31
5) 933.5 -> 5.46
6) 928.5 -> 5.46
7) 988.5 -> 5.27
